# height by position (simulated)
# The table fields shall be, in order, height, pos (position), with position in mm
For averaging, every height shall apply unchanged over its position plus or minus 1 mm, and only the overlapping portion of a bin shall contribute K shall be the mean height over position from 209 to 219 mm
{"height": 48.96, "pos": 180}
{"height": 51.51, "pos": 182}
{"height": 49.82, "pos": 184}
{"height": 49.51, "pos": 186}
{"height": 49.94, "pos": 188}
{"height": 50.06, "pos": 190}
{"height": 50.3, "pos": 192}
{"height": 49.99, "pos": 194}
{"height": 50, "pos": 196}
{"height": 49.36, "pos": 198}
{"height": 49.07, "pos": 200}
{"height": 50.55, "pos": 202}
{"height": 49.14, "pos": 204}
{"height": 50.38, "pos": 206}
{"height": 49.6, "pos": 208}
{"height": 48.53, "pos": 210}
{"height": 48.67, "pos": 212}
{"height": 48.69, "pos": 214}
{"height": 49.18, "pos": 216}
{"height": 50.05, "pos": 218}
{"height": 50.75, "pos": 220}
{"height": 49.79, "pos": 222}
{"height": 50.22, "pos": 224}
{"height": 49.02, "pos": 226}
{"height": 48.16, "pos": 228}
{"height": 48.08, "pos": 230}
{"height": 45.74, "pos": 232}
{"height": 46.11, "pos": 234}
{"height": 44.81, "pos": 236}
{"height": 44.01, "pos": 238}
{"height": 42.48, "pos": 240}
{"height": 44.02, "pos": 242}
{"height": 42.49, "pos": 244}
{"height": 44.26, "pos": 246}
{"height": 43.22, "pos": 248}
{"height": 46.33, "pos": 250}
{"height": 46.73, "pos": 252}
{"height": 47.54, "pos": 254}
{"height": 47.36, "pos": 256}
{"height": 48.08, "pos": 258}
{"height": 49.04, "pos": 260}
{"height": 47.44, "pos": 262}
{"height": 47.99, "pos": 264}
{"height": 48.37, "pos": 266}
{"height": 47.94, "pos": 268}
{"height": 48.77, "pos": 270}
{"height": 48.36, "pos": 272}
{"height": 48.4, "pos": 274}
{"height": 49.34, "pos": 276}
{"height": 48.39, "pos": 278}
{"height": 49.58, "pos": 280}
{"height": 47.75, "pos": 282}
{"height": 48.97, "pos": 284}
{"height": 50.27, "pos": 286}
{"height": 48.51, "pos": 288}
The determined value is 49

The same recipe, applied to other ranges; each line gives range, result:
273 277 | 48.9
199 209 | 49.7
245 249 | 43.7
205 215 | 49.2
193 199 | 49.8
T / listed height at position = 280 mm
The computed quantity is 49.58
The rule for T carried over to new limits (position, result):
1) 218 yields 50.05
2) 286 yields 50.27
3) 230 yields 48.08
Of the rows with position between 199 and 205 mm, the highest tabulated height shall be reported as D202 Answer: 50.55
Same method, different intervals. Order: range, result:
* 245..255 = 47.54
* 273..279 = 49.34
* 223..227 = 50.22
